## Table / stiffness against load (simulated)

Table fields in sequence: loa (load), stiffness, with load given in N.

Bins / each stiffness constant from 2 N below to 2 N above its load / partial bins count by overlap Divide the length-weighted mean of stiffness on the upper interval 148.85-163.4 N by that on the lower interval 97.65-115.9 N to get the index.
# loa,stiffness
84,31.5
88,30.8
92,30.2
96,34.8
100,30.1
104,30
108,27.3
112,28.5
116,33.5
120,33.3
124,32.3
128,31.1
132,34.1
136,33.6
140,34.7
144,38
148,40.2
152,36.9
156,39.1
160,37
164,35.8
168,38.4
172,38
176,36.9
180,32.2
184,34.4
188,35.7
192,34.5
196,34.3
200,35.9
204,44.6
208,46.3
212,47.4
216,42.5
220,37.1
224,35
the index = 1.28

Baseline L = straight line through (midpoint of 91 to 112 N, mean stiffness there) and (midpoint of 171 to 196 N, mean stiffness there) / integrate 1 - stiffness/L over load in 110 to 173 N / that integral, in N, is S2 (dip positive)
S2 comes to -4.9 N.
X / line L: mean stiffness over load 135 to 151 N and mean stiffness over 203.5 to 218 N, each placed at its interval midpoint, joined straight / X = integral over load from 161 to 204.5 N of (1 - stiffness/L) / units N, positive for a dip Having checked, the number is 5.8 N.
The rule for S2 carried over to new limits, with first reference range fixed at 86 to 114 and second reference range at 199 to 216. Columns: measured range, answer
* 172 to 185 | 1.7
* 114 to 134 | 0.2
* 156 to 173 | 0.4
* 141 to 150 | -0.7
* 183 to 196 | 2.1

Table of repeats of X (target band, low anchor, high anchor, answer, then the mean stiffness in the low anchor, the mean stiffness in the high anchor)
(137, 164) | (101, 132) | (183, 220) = -2.3 N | 31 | 39.5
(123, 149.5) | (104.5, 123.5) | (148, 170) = -0.5 N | 30.7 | 37.7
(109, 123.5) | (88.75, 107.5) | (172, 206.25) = 0.2 N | 30.9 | 36.3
